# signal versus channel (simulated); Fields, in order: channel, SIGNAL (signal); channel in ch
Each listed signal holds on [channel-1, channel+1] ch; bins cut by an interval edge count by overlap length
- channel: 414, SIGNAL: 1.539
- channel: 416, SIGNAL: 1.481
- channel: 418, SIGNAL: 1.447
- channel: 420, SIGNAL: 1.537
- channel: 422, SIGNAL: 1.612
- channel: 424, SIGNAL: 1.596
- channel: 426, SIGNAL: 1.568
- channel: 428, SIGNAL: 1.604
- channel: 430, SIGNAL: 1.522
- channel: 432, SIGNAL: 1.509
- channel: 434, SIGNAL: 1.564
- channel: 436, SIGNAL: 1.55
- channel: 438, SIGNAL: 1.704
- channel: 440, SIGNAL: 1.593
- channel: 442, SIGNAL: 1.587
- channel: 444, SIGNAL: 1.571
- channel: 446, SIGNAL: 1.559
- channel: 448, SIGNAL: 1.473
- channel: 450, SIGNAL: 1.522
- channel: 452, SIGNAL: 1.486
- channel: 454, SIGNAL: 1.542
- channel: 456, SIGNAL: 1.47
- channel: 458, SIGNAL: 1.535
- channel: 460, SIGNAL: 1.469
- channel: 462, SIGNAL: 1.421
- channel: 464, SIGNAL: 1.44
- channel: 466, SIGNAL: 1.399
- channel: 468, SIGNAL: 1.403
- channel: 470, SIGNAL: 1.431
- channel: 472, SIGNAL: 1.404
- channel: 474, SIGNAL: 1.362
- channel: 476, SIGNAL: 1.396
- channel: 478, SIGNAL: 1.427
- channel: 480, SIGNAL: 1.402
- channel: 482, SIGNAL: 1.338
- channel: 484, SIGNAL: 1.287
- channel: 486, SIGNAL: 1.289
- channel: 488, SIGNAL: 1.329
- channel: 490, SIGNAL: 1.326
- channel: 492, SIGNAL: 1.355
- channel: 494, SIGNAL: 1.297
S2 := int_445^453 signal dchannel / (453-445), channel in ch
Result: 1.51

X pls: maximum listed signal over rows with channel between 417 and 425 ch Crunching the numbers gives 1.612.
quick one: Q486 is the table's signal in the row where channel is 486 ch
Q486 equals 1.289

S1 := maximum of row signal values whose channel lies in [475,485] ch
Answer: 1.427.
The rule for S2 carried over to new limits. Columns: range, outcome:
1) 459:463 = 1.45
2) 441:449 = 1.55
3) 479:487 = 1.33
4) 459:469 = 1.43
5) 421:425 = 1.6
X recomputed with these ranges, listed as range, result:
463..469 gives 1.44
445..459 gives 1.559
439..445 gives 1.593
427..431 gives 1.604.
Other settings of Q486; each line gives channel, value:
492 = 1.355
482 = 1.338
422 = 1.612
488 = 1.329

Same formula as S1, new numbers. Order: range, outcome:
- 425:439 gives 1.704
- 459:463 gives 1.469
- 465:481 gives 1.431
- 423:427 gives 1.596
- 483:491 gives 1.329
